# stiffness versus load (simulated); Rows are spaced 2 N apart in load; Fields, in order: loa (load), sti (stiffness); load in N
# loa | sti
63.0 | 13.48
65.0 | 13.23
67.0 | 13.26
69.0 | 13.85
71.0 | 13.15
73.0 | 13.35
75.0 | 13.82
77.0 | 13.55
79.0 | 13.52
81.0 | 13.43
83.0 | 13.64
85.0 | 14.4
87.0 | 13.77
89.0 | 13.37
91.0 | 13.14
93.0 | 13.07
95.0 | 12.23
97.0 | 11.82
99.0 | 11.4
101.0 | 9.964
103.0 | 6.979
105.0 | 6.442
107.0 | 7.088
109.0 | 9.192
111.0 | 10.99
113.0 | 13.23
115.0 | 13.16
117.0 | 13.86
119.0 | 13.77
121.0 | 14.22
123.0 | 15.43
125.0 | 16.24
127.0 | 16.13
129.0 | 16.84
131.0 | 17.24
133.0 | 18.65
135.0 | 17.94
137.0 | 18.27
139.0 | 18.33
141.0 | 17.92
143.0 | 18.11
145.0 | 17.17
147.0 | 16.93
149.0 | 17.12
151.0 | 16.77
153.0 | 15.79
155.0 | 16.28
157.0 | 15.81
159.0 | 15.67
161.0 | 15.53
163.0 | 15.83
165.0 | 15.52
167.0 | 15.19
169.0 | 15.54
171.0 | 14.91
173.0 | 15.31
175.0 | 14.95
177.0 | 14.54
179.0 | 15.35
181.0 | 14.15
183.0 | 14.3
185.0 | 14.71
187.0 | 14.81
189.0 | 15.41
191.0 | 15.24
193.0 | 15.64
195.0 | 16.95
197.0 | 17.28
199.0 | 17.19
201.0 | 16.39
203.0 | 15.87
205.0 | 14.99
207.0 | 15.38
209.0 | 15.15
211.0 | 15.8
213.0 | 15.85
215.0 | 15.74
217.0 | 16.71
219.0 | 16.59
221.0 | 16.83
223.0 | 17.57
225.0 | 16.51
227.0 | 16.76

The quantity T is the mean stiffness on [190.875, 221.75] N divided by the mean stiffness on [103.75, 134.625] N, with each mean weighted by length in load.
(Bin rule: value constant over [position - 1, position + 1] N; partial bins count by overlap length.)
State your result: 1.2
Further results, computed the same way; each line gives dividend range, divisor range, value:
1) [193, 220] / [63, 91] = 1.19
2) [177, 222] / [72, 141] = 1.16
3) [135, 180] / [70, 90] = 1.20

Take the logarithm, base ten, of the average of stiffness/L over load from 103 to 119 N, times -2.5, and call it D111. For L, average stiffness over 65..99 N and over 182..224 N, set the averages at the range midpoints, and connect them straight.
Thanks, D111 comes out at 0.30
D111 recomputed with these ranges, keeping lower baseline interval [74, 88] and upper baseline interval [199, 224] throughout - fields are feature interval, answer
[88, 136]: 0.10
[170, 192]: 0.05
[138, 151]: -0.18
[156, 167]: -0.03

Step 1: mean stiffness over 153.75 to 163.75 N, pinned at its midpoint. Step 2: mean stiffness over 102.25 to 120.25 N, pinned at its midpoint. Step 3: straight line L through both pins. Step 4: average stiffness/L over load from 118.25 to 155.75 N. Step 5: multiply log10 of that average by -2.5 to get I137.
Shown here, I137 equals -0.25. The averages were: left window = 10.6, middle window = 16.8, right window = 15.8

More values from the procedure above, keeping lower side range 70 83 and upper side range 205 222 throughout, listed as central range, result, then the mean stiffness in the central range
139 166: -0.12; 16.6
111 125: 0.03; 13.9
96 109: 0.48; 8.97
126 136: -0.20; 17.4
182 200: -0.01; 15.7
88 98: 0.09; 12.7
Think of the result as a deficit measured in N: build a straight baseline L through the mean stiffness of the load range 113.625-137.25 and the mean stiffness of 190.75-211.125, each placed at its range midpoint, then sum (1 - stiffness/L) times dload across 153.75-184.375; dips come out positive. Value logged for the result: 1.3 N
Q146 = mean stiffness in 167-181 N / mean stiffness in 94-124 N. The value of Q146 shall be 1.3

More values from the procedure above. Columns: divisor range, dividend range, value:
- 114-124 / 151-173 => 1.11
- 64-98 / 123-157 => 1.29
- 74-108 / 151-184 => 1.29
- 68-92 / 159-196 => 1.12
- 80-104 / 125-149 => 1.43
